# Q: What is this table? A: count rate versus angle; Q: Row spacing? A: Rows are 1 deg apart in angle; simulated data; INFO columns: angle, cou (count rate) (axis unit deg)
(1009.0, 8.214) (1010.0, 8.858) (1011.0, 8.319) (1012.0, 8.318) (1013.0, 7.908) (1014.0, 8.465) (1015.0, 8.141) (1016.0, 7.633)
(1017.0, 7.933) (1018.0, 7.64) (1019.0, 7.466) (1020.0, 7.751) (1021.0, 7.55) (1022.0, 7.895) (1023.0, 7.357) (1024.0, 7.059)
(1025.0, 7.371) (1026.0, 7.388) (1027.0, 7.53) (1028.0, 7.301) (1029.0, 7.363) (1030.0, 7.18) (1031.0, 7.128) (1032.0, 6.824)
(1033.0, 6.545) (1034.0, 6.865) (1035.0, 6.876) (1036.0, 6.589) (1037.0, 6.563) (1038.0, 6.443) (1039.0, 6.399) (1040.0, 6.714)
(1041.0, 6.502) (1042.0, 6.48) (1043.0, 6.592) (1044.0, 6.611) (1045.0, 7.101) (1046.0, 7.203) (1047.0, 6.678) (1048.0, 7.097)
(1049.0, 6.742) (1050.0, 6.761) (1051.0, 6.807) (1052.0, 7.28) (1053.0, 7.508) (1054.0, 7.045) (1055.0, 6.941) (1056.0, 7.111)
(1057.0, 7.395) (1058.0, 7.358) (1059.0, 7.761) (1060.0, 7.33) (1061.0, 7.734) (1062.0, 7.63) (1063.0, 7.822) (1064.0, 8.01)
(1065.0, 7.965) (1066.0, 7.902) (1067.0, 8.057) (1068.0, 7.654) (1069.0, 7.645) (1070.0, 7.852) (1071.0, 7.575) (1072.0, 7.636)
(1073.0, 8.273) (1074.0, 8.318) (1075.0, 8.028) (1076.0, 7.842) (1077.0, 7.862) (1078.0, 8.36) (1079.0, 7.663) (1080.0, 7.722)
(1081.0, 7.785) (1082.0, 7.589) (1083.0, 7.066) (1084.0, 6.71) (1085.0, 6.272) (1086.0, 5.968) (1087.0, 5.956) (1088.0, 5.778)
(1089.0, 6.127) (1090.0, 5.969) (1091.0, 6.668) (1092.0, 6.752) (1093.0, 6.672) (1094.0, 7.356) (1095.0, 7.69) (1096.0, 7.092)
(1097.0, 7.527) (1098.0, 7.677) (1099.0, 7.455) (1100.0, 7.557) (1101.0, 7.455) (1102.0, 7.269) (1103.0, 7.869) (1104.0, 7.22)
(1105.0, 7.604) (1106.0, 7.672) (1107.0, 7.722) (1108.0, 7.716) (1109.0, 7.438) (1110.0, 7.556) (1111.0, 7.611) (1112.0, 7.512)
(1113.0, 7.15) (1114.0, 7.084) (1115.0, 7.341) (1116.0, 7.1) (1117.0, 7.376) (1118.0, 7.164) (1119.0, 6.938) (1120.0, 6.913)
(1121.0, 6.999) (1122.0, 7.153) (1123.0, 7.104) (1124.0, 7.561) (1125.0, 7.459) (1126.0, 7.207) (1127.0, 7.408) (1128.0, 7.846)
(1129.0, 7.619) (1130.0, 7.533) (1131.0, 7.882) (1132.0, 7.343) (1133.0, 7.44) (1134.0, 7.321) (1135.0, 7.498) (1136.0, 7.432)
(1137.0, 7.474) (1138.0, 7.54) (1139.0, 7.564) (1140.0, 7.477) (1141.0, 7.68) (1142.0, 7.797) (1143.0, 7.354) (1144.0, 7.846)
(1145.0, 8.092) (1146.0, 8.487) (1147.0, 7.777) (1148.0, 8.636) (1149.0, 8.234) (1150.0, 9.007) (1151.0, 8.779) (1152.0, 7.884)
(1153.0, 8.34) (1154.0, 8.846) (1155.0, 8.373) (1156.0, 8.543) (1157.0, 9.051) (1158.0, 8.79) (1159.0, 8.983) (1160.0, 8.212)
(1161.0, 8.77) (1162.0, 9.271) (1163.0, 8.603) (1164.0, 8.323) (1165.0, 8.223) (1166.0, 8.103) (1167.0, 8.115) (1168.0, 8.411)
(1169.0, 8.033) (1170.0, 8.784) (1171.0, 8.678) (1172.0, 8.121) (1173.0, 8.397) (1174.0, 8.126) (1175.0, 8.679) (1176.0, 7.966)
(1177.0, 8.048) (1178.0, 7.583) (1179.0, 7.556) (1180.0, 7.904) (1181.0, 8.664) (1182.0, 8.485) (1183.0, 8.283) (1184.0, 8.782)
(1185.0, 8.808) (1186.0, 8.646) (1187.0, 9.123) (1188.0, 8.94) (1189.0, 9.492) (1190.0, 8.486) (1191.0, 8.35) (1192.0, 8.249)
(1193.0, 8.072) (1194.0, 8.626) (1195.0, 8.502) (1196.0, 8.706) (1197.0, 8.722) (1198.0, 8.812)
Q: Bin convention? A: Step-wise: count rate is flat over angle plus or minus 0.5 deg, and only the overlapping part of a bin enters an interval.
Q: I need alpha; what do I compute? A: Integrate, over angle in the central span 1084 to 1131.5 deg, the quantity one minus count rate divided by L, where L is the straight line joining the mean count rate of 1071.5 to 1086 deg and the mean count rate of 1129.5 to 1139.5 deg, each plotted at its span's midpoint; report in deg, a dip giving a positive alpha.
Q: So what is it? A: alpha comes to 2.26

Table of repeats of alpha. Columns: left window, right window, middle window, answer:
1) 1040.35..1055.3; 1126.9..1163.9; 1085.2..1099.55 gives 1.3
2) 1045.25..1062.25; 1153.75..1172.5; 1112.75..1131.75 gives 1.7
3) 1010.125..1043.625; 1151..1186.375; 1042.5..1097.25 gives 2.6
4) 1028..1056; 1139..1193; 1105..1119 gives 0.5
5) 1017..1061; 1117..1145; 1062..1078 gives -1.5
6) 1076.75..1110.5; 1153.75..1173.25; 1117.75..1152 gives 1.5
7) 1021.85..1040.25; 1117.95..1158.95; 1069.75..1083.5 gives -0.9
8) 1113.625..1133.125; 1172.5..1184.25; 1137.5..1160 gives -1.5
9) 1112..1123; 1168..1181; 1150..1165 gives -1.4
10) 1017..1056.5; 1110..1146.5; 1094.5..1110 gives -0.4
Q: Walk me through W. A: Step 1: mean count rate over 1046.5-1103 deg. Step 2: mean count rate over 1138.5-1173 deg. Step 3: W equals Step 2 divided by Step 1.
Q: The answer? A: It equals 1.14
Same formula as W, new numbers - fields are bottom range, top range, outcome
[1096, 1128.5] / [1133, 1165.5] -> 1.11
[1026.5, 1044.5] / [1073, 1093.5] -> 1.04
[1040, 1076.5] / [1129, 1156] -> 1.07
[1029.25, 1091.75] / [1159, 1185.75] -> 1.17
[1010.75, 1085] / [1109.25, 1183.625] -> 1.07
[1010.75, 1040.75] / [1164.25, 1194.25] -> 1.14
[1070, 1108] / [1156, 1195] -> 1.16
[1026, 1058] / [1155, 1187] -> 1.22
